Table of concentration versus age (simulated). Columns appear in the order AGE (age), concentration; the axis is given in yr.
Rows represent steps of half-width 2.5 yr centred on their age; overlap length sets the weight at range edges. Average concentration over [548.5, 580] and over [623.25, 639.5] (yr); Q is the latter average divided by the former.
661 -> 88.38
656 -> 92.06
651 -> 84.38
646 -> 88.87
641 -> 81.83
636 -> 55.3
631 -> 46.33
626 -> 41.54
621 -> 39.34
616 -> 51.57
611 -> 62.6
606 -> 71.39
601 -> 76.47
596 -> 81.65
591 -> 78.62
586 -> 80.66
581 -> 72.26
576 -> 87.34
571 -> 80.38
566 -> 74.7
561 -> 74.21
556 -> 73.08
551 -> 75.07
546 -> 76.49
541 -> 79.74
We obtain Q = 0.6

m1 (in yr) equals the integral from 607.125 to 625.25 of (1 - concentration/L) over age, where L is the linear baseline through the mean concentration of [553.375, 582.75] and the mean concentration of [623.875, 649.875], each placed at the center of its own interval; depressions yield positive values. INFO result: 4.4 yr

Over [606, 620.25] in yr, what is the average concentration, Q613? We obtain 57.4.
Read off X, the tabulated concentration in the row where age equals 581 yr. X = 72.26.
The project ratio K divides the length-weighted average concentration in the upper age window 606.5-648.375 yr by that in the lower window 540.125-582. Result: 0.76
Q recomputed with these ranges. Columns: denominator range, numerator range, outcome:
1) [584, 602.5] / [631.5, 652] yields 0.93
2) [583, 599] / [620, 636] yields 0.56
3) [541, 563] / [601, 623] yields 0.78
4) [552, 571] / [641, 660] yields 1.17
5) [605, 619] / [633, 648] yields 1.23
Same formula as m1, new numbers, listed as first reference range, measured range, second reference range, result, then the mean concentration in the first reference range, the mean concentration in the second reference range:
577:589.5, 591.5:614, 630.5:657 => 1.2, 77.9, 76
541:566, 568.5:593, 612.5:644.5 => -4.5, 75.2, 54.1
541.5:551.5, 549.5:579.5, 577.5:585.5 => -0.4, 76.7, 76.2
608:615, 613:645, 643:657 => 8.4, 60.9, 87.8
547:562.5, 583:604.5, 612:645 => -5.0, 74.3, 54.8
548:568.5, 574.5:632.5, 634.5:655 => 8.4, 74.3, 79.7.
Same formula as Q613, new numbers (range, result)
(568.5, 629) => 68.5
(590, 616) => 71.7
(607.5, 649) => 59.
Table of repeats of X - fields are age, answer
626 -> 41.54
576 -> 87.34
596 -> 81.65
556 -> 73.08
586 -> 80.66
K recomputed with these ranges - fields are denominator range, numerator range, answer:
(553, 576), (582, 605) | 1.02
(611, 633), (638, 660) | 1.85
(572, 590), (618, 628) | 0.51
